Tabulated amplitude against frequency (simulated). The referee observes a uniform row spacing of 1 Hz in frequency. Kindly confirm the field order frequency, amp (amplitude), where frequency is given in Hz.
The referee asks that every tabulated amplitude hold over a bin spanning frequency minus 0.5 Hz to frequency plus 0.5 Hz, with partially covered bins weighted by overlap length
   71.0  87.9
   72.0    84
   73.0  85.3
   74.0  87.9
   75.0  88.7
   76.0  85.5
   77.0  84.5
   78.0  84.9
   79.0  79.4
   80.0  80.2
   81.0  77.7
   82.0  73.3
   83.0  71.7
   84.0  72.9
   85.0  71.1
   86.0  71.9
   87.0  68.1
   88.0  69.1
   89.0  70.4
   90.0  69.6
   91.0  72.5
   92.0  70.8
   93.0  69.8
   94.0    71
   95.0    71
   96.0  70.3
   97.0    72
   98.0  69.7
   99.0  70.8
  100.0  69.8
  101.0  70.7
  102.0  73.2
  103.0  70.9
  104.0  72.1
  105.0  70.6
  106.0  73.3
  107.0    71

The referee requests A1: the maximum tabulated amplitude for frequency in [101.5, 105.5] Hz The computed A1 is 73.2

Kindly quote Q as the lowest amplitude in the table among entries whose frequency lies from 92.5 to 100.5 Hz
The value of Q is 69.7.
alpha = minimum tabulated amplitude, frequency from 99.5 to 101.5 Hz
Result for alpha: 69.8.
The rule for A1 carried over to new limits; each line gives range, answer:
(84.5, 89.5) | 71.9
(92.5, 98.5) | 72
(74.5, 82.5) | 88.7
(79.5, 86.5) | 80.2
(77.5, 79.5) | 84.9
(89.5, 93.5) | 72.5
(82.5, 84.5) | 72.9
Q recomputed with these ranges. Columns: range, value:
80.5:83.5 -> 71.7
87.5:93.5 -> 69.1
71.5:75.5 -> 84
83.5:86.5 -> 71.1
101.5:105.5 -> 70.6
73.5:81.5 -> 77.7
